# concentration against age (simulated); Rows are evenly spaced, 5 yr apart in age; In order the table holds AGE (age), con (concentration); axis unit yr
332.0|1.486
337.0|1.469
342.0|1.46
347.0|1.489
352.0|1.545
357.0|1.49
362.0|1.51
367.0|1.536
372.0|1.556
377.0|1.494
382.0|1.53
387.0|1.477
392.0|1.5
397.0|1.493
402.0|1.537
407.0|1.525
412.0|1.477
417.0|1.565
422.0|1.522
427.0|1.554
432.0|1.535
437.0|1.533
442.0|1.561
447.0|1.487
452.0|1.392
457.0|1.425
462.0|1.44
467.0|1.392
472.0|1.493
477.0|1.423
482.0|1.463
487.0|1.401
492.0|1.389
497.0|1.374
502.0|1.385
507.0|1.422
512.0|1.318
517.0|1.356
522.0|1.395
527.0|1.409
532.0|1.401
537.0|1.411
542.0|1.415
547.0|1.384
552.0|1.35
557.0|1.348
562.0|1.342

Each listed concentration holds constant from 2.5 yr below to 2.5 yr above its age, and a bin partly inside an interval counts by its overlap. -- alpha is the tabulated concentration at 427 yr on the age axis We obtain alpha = 1.554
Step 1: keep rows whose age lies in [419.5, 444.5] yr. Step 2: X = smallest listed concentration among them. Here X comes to 1.522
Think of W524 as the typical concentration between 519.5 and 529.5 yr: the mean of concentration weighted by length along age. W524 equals 1.4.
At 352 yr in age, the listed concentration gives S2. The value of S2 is 1.545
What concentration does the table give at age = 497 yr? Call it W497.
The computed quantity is 1.374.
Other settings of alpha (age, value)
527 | 1.409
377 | 1.494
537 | 1.411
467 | 1.392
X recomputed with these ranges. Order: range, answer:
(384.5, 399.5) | 1.477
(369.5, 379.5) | 1.494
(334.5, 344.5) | 1.46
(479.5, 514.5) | 1.318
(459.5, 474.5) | 1.392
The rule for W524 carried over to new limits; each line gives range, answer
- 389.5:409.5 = 1.51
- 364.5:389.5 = 1.52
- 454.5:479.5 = 1.43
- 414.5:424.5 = 1.54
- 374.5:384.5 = 1.51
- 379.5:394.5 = 1.5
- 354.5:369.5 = 1.51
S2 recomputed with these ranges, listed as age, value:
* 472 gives 1.493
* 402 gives 1.537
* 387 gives 1.477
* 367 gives 1.536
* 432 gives 1.535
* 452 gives 1.392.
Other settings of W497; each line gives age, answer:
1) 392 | 1.5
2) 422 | 1.522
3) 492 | 1.389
